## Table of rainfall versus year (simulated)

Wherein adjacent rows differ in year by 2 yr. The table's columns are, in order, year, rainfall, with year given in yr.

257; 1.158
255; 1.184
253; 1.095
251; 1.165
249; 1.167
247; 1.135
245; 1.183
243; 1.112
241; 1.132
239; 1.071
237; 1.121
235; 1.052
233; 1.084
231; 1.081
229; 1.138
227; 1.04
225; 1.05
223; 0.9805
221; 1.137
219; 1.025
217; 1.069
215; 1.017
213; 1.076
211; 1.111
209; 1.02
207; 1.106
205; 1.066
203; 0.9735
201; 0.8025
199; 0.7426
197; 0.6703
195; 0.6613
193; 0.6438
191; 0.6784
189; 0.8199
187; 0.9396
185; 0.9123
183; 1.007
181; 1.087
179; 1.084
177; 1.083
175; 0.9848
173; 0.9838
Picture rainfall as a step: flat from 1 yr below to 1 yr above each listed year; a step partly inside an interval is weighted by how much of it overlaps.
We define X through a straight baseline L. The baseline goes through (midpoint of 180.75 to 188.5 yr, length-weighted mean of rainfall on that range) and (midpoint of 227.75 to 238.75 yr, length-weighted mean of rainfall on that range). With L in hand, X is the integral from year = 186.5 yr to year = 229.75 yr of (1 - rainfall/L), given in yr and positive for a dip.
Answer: 3.7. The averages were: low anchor 0.966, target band 0.943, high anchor 1.09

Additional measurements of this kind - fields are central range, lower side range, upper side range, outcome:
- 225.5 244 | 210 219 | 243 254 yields 0.4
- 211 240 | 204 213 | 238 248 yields 0.8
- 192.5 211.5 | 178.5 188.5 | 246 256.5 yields 2.9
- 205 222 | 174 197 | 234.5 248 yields -1.1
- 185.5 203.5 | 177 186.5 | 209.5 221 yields 4.7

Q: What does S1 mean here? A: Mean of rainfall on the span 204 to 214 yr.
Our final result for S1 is 1.08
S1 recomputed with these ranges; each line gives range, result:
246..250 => 1.15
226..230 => 1.09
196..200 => 0.706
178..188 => 1.01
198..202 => 0.773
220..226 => 1.06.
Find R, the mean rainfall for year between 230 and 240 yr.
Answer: 1.08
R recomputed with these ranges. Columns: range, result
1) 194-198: 0.666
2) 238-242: 1.1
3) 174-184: 1.05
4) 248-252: 1.17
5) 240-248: 1.14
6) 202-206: 1.02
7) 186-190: 0.88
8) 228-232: 1.11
